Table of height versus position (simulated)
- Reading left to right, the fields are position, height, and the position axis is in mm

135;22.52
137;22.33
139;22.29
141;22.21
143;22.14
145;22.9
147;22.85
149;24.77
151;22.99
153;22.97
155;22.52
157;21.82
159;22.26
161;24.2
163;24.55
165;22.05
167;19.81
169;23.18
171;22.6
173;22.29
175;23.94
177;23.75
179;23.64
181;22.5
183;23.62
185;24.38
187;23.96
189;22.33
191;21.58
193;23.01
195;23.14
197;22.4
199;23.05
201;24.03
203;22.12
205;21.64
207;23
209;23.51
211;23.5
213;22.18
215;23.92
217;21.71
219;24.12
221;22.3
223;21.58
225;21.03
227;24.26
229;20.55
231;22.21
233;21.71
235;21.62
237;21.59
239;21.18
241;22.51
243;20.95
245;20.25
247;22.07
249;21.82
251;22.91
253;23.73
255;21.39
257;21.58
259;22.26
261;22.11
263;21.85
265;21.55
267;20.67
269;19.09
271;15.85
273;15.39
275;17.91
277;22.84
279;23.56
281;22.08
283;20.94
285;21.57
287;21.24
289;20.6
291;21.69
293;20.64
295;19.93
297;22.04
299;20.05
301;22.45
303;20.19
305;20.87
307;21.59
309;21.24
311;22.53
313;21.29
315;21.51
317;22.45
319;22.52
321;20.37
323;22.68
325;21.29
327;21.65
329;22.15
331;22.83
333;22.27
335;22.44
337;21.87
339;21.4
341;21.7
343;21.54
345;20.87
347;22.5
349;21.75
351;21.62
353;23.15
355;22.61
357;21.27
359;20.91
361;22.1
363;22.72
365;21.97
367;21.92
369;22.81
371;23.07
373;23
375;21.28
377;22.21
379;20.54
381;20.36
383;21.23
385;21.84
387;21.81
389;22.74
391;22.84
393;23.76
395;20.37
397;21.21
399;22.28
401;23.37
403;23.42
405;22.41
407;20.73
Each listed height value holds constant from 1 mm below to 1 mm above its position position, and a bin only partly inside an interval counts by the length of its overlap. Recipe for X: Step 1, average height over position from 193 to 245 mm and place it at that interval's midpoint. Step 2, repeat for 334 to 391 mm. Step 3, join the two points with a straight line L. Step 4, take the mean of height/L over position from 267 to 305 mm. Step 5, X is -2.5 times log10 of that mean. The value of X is 0.09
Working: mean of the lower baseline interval 22.4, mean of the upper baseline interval 21.9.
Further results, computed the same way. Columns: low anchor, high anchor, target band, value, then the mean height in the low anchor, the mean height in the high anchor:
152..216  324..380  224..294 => 0.06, 22.9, 22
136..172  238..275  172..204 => -0.05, 22.7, 20.9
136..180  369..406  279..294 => 0.05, 22.8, 22.1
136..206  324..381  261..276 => 0.17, 22.9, 22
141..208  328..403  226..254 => 0.03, 22.9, 22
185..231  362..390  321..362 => 0.01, 22.7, 22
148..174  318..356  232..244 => 0.04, 22.8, 22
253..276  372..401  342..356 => -0.03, 20.1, 21.9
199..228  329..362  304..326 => 0.02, 22.8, 21.9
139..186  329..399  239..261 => 0.03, 22.9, 22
